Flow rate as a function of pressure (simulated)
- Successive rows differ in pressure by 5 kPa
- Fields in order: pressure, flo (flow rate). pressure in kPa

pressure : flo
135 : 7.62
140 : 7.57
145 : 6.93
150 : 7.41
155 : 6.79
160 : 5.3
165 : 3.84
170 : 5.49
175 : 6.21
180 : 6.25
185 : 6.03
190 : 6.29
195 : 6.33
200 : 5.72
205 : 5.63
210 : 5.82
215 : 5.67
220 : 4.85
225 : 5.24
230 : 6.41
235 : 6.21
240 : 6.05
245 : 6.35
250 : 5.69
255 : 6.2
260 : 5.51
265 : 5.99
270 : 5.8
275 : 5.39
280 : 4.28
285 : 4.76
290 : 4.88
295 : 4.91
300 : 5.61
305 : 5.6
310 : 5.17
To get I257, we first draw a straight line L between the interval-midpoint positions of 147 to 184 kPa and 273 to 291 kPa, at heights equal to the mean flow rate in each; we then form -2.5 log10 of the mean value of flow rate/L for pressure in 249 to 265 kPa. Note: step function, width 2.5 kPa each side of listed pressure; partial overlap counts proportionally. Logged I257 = -0.16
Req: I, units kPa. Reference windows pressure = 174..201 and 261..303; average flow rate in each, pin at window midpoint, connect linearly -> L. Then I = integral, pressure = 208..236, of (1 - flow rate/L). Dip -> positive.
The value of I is 0.7 kPa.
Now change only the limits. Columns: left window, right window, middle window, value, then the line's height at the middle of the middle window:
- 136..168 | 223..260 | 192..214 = 1.0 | 6.15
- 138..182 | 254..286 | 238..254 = -1.3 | 5.58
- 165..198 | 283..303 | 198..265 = -3.3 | 5.54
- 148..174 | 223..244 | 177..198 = -1.3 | 5.86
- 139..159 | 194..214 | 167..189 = 1.4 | 6.38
